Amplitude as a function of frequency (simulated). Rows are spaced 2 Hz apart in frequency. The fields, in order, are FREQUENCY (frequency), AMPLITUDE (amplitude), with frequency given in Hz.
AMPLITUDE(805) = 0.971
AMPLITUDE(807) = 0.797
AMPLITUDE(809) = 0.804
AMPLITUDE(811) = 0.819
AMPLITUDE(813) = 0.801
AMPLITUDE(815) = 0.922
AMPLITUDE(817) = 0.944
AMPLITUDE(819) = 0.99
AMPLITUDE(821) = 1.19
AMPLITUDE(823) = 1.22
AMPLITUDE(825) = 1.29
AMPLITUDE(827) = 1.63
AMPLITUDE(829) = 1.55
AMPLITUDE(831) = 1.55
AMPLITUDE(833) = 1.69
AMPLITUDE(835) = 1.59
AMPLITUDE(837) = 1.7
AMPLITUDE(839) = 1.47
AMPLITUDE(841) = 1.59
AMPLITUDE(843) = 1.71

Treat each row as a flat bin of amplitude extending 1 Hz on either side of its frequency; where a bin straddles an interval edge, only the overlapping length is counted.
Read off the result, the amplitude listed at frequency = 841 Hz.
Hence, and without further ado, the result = 1.59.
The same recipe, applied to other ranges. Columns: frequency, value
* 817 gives 0.944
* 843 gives 1.71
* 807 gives 0.797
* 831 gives 1.55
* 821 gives 1.19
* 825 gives 1.29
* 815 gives 0.922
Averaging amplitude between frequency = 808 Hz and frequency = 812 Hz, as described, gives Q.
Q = 0.811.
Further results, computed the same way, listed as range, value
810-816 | 0.847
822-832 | 1.45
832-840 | 1.61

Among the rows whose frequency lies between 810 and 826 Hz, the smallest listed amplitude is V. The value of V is 0.801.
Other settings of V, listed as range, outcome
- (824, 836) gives 1.29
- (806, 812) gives 0.797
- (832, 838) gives 1.59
